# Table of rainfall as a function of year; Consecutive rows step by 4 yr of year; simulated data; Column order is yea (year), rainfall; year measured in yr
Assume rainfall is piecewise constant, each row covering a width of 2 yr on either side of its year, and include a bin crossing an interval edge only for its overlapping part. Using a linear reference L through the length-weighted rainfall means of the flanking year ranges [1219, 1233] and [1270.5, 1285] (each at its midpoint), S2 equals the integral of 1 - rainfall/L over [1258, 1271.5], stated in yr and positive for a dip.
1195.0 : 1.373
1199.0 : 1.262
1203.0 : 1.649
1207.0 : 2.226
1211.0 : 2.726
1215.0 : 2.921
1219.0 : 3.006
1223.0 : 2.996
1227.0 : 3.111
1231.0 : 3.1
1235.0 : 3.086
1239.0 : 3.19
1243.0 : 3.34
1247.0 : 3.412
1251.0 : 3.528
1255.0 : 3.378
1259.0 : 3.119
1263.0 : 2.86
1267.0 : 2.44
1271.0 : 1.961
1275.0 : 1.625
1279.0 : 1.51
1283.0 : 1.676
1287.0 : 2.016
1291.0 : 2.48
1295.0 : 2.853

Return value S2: -4.0 yr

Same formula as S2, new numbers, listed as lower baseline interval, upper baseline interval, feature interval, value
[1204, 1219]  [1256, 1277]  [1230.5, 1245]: -3.7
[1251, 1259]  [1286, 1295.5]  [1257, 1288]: 8.2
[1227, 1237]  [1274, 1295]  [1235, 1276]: -5.0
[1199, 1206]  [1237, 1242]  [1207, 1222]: -4.7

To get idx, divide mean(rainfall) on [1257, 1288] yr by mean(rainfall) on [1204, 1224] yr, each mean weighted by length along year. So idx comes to 0.80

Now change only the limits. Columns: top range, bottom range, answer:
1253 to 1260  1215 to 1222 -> 1.10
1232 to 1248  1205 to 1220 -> 1.20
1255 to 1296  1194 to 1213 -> 1.23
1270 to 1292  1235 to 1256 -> 0.55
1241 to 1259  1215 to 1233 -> 1.11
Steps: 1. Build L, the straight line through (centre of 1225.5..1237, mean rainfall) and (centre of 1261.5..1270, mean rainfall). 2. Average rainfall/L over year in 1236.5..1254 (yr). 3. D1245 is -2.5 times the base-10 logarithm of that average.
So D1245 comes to -0.170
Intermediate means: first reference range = 3.1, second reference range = 2.56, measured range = 3.36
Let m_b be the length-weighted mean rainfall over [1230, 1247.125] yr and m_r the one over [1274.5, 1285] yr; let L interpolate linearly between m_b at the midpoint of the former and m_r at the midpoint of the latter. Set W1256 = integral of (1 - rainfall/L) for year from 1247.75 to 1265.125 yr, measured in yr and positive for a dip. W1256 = -4.9 yr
